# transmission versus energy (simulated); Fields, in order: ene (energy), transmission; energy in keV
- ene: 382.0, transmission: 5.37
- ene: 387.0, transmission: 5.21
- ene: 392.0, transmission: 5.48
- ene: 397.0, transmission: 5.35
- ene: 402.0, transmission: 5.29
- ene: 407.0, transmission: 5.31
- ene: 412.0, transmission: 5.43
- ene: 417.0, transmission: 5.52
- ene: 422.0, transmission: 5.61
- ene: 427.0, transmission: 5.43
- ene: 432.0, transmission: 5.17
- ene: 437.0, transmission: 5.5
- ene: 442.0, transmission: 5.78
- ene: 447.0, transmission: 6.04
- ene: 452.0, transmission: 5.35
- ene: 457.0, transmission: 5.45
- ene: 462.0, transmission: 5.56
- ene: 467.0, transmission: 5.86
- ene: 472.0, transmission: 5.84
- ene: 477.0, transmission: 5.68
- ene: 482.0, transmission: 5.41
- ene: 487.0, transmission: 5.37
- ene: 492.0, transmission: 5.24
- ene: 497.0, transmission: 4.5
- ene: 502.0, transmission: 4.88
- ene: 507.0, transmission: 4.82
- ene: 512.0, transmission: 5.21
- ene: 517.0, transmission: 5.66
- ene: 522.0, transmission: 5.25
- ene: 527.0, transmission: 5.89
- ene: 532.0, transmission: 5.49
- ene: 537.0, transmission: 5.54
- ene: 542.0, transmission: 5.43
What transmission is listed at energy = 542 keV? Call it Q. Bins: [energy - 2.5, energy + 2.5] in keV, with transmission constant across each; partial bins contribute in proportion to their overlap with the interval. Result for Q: 5.43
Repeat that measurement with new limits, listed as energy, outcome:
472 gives 5.84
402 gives 5.29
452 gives 5.35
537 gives 5.54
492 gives 5.24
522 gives 5.25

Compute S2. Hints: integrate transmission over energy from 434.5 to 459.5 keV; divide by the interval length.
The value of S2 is 5.62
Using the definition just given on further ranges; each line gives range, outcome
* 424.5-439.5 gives 5.37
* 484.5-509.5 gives 4.96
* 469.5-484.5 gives 5.64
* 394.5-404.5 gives 5.32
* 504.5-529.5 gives 5.37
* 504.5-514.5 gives 5.02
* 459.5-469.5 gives 5.71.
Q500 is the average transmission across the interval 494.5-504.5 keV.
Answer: 4.69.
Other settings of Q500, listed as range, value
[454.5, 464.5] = 5.5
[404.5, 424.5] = 5.47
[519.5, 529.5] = 5.57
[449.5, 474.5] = 5.61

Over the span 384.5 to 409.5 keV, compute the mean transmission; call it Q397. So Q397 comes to 5.33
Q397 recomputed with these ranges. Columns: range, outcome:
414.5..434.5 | 5.43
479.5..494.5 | 5.34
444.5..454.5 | 5.7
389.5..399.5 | 5.42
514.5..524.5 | 5.46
